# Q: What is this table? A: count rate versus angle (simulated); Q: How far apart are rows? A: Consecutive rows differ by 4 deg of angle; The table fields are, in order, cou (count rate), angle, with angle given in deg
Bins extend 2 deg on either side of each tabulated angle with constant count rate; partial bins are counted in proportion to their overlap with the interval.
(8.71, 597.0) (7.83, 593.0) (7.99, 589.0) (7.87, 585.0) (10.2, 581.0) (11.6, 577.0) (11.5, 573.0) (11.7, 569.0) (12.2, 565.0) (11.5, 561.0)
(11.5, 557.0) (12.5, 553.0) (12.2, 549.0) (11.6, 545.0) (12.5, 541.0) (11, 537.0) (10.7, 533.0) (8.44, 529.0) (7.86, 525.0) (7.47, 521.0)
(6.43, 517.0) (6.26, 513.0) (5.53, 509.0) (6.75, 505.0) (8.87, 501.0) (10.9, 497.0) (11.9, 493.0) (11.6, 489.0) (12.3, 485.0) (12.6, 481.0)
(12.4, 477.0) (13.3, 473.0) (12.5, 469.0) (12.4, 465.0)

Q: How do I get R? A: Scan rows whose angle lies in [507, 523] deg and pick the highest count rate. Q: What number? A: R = 7.47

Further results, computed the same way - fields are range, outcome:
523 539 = 11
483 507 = 12.3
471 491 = 13.3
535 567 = 12.5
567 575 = 11.7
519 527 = 7.86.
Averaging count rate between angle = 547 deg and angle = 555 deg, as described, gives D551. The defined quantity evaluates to 12.3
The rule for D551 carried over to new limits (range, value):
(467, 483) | 12.7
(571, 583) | 11.1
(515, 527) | 7.25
